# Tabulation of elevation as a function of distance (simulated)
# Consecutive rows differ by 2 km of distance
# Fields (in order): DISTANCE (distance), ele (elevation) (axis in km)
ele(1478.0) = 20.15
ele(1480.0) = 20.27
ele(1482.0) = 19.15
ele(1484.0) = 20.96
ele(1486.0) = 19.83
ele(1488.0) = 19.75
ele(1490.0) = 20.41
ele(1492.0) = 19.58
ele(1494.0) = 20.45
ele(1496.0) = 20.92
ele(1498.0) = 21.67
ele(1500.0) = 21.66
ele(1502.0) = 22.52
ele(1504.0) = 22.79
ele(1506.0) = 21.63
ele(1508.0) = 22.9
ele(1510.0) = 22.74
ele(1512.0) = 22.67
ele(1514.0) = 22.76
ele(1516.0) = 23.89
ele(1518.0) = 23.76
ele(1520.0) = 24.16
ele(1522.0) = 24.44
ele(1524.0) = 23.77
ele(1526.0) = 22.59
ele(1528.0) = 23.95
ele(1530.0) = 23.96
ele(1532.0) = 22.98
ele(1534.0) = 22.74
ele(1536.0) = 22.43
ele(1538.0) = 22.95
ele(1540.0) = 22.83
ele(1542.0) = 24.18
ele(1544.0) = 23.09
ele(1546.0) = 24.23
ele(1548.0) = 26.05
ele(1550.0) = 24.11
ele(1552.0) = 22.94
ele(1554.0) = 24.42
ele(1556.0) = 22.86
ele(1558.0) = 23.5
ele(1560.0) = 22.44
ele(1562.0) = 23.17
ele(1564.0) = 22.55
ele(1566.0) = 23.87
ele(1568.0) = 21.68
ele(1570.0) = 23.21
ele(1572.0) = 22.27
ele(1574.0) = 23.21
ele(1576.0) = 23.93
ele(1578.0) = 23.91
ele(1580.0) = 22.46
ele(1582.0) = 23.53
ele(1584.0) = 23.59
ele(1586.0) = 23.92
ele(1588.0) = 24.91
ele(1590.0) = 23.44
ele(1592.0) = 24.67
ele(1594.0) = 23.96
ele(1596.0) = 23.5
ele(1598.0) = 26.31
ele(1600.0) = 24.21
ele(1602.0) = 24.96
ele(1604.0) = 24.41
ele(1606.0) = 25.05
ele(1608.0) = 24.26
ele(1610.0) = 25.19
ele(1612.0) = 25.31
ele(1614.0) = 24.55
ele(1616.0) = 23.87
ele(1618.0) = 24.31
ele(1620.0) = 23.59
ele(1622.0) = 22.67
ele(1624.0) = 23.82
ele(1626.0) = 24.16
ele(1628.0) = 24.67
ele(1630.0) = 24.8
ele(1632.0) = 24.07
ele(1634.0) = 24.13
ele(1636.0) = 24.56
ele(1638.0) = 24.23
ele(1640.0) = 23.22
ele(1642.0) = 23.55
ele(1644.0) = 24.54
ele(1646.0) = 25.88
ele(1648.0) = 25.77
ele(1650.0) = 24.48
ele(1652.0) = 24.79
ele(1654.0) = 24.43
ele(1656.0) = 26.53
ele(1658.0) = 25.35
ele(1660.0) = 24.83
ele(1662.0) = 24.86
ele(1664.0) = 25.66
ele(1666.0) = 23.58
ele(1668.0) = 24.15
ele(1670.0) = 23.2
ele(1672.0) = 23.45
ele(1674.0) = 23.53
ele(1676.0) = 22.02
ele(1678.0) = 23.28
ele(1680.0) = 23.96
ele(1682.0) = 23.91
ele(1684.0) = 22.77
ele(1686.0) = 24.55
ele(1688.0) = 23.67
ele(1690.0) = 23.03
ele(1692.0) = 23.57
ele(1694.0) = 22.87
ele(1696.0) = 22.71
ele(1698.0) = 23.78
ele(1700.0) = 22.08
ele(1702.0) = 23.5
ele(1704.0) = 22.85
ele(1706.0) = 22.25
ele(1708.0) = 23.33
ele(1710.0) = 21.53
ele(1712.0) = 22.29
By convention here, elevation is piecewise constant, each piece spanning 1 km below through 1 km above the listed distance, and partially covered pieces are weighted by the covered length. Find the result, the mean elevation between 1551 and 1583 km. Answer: 23.1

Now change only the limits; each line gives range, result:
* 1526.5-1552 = 23.6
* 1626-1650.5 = 24.5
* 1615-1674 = 24.4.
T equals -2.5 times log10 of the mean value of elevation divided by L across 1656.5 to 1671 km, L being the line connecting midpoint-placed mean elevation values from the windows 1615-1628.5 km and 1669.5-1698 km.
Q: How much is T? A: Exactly -0.05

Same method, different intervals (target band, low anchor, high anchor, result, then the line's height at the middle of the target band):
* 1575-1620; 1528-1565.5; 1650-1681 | -0.02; 23.8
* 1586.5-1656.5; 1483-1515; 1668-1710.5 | -0.09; 22.6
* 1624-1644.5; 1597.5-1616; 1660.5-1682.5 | 0.01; 24.4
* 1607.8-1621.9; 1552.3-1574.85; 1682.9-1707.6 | -0.06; 23.1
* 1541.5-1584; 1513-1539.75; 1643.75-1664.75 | 0.02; 23.9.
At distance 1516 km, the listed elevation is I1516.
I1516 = 23.89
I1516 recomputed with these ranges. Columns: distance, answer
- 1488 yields 19.75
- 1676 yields 22.02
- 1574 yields 23.21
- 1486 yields 19.83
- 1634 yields 24.13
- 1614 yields 24.55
